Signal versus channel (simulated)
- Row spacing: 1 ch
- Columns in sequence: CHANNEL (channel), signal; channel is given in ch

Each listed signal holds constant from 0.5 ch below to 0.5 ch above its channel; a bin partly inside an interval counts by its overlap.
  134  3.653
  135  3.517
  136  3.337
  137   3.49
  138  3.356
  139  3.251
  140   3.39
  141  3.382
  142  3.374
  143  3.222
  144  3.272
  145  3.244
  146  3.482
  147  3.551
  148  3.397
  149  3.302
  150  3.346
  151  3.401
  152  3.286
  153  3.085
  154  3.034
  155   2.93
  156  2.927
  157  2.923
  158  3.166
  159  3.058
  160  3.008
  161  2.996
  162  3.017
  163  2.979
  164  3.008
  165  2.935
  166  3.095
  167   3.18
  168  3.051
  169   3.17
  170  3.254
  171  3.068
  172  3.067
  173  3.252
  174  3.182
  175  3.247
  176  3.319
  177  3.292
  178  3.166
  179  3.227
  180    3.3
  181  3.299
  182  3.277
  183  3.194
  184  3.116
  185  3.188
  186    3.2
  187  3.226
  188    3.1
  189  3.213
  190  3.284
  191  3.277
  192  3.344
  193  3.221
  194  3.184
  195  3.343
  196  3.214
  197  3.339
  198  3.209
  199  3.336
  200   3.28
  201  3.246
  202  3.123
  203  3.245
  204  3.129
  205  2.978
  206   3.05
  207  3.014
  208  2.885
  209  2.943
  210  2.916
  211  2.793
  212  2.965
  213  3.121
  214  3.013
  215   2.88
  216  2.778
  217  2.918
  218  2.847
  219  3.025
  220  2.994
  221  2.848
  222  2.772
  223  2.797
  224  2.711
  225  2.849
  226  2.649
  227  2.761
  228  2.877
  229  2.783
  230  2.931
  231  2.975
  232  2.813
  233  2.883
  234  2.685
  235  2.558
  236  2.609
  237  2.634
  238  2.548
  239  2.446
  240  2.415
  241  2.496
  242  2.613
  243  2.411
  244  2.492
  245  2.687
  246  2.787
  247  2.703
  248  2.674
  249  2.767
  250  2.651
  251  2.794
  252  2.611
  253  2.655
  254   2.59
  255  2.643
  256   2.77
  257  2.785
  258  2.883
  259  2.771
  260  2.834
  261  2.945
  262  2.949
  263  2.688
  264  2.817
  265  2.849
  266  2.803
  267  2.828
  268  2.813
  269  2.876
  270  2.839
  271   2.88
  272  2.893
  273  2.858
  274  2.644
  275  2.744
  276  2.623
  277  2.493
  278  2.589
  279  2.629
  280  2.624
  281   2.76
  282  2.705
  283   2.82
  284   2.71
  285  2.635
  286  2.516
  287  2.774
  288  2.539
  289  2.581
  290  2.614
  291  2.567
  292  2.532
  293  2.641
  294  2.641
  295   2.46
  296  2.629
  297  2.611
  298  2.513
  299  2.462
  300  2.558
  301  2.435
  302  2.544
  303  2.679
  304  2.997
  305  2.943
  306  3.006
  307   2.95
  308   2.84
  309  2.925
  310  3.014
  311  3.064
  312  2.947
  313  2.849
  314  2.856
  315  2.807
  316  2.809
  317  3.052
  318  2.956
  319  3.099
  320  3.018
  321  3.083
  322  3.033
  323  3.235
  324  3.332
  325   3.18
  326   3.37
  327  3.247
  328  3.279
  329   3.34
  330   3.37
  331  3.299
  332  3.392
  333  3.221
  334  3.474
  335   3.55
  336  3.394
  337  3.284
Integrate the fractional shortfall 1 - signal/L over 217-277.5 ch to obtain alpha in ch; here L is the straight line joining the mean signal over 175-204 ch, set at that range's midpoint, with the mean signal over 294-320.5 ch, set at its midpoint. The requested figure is 5.6 ch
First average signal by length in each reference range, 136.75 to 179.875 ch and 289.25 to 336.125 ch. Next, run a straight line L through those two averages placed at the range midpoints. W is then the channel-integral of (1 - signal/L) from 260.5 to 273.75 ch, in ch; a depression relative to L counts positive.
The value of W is 0.8 ch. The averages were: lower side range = 3.19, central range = 2.85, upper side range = 2.95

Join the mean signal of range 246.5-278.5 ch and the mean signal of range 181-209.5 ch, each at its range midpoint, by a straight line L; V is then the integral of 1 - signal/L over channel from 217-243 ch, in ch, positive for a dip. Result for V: 2.0 ch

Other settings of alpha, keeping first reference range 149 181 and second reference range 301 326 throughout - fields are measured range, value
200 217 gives 0.4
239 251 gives 1.7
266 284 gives 1.6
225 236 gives 1.0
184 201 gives -0.8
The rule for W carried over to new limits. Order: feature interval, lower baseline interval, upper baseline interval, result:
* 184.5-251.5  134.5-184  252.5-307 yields 1.2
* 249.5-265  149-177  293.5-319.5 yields 0.8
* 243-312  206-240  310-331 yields 5.9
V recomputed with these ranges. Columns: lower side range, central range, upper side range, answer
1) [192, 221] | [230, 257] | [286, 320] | 2.67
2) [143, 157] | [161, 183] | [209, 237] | -0.29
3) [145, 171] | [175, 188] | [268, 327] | -0.61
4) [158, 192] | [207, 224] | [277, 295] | 0.37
